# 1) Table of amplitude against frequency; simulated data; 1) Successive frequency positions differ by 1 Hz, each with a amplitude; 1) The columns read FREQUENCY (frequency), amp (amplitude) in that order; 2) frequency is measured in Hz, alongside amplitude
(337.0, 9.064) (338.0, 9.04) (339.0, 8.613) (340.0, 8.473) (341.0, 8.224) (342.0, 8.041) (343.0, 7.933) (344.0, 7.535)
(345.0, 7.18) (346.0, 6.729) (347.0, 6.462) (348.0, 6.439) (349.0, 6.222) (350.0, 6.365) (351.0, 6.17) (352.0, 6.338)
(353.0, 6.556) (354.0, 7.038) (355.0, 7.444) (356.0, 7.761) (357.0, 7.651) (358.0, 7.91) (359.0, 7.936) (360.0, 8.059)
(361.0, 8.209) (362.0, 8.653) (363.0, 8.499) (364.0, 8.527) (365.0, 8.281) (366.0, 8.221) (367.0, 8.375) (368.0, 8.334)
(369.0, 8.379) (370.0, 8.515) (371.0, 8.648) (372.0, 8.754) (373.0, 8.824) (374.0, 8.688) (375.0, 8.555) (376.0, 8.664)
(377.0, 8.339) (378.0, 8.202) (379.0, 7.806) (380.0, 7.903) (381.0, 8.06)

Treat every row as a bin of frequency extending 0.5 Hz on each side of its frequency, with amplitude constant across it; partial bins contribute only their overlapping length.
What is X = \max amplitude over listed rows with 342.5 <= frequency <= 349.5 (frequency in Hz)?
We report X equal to 7.933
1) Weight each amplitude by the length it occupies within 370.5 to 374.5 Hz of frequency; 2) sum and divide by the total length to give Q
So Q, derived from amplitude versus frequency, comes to 8.73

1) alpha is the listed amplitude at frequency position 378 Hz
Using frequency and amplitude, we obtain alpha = 8.202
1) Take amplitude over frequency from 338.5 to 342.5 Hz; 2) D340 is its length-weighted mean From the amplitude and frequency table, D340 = 8.34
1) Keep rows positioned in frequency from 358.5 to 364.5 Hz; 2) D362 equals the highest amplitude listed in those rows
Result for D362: 8.653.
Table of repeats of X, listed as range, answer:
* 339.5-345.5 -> 8.473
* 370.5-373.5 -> 8.824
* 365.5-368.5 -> 8.375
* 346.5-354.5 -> 7.038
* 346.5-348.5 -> 6.462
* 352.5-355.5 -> 7.444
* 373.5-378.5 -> 8.688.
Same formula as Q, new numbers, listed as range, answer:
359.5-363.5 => 8.36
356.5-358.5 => 7.78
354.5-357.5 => 7.62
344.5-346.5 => 6.95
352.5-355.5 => 7.01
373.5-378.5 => 8.49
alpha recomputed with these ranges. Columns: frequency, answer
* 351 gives 6.17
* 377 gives 8.339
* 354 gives 7.038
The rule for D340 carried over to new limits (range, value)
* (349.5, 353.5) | 6.36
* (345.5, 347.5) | 6.6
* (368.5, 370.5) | 8.45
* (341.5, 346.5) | 7.48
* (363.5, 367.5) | 8.35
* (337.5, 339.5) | 8.83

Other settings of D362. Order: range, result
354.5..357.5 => 7.761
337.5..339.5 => 9.04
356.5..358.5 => 7.91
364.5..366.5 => 8.281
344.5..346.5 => 7.18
